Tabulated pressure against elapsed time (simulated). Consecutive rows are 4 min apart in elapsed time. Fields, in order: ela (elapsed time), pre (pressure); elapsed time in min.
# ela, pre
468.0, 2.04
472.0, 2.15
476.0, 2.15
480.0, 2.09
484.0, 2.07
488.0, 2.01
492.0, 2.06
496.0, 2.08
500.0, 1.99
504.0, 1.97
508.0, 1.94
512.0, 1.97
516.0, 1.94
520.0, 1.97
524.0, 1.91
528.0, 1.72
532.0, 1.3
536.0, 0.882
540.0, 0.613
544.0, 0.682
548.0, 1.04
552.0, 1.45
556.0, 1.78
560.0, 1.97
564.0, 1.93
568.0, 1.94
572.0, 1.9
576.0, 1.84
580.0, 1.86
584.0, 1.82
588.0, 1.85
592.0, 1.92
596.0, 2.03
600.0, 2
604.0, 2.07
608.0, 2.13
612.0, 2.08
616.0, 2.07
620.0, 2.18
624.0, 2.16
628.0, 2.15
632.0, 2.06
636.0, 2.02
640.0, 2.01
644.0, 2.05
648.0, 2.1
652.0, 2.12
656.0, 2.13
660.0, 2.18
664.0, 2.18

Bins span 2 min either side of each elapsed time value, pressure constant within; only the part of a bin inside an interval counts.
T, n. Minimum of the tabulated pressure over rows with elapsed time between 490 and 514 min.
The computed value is 1.94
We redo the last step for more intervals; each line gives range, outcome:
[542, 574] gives 0.682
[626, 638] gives 2.02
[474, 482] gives 2.09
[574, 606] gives 1.82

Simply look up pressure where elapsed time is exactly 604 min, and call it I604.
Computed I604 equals 2.07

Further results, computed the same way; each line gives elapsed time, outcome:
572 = 1.9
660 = 2.18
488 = 2.01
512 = 1.97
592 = 1.92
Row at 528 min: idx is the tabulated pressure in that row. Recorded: 1.72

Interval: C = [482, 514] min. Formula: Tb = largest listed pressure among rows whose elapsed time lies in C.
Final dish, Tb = 2.08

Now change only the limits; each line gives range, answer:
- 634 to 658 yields 2.13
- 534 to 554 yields 1.45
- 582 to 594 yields 1.92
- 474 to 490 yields 2.15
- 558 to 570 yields 1.97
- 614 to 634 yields 2.18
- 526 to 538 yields 1.72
